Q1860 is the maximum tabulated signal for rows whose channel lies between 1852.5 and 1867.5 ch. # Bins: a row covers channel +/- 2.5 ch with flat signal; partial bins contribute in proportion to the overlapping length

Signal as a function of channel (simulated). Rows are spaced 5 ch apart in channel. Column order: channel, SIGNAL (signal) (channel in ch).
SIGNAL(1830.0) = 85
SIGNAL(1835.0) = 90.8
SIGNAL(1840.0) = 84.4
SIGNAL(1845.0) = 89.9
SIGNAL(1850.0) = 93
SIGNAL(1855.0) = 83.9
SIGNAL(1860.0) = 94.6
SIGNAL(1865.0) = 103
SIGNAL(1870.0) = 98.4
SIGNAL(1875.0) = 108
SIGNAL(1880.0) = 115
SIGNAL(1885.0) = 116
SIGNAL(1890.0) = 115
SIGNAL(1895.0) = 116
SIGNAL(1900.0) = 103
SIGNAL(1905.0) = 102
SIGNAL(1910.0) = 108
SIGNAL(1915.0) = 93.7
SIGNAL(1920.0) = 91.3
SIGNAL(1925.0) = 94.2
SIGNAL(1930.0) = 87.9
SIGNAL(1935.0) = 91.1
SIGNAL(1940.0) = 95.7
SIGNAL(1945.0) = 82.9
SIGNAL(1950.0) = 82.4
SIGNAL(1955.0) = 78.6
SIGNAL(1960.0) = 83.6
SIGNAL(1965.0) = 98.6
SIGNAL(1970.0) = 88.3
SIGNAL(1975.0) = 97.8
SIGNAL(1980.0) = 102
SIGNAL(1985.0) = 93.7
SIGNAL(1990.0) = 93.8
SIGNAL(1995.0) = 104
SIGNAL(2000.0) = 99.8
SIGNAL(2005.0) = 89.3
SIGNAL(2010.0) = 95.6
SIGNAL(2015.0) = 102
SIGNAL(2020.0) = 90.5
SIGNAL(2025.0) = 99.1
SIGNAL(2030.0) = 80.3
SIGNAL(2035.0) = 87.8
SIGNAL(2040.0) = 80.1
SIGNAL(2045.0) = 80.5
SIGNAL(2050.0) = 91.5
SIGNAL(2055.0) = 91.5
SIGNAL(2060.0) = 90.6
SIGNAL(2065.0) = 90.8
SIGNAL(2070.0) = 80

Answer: 103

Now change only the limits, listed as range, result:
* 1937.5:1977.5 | 98.6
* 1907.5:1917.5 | 108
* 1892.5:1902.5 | 116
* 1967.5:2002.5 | 104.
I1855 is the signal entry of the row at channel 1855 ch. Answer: 83.9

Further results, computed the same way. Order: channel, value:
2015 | 102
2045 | 80.5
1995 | 104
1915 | 93.7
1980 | 102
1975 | 97.8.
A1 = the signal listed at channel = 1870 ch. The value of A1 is 98.4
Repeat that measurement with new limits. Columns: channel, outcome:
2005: 89.3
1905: 102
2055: 91.5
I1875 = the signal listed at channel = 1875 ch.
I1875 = 108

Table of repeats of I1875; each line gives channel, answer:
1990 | 93.8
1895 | 116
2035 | 87.8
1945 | 82.9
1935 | 91.1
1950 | 82.4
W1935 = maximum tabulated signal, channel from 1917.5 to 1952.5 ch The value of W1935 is 95.7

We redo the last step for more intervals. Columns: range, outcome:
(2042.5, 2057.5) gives 91.5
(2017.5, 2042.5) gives 99.1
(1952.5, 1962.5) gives 83.6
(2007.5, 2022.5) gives 102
